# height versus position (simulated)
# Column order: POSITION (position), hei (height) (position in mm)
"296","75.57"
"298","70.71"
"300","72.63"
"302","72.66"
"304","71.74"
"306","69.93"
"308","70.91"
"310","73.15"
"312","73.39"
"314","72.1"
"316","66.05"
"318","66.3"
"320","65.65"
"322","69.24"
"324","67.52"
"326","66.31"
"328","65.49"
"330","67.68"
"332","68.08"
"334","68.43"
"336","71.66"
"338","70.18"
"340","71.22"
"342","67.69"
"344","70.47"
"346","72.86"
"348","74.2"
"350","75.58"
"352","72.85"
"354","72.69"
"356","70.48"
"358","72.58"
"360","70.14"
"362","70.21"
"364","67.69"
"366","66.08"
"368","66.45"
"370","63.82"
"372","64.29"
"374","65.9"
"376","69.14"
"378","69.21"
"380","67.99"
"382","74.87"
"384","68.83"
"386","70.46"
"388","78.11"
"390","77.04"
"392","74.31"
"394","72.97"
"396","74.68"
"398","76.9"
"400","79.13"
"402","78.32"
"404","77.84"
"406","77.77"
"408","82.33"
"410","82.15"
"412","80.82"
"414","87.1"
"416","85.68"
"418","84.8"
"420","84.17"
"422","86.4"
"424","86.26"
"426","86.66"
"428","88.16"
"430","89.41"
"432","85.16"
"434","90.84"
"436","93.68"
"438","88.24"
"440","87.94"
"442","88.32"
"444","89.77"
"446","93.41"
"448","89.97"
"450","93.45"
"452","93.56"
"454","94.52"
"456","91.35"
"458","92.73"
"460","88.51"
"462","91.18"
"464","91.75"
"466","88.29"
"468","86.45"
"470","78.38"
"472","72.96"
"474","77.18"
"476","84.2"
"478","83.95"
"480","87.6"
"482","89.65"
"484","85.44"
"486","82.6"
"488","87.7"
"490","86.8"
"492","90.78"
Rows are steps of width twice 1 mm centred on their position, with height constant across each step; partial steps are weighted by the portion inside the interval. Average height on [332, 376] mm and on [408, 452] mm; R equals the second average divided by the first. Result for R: 1.26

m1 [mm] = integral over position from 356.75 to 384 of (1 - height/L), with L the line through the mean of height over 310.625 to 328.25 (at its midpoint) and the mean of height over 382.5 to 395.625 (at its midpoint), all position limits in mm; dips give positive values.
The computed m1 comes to 1.46 mm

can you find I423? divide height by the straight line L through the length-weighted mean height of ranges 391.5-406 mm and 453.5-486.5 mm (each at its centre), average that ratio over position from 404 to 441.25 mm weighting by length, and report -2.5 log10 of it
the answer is -0.08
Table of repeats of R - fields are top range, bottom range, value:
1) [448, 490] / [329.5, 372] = 1.25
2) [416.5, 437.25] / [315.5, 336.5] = 1.30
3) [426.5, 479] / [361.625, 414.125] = 1.20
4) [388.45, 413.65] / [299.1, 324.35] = 1.11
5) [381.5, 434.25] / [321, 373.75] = 1.16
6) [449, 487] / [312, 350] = 1.26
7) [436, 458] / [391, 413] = 1.17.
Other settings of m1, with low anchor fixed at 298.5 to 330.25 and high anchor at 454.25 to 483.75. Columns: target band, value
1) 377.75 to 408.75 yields 1.16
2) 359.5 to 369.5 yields 0.95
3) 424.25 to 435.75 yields -0.88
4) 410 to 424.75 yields -0.77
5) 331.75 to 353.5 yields 0.36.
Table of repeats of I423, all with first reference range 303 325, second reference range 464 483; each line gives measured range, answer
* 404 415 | -0.05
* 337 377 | 0.06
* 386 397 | 0.02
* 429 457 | -0.12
